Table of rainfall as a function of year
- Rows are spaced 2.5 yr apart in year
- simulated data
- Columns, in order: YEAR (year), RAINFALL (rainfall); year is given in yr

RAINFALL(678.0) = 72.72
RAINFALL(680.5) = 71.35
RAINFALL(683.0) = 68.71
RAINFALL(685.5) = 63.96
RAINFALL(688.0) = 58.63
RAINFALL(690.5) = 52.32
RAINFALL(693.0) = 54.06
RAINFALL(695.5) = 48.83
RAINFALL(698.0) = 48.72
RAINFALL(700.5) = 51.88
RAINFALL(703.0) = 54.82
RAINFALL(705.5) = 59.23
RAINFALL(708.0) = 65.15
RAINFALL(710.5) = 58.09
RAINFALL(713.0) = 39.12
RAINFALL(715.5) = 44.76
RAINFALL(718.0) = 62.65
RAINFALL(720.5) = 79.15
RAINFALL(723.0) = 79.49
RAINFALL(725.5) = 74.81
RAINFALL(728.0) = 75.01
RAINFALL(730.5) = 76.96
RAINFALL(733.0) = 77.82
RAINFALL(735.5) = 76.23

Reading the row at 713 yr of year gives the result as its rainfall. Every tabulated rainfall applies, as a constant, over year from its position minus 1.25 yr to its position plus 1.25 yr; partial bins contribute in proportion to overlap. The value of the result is 39.12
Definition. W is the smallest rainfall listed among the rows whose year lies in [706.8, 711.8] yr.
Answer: 58.09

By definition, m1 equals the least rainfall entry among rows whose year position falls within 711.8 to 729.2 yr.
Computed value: 39.12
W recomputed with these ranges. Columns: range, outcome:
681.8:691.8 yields 52.32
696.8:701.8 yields 48.72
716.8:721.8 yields 62.65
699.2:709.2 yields 51.88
